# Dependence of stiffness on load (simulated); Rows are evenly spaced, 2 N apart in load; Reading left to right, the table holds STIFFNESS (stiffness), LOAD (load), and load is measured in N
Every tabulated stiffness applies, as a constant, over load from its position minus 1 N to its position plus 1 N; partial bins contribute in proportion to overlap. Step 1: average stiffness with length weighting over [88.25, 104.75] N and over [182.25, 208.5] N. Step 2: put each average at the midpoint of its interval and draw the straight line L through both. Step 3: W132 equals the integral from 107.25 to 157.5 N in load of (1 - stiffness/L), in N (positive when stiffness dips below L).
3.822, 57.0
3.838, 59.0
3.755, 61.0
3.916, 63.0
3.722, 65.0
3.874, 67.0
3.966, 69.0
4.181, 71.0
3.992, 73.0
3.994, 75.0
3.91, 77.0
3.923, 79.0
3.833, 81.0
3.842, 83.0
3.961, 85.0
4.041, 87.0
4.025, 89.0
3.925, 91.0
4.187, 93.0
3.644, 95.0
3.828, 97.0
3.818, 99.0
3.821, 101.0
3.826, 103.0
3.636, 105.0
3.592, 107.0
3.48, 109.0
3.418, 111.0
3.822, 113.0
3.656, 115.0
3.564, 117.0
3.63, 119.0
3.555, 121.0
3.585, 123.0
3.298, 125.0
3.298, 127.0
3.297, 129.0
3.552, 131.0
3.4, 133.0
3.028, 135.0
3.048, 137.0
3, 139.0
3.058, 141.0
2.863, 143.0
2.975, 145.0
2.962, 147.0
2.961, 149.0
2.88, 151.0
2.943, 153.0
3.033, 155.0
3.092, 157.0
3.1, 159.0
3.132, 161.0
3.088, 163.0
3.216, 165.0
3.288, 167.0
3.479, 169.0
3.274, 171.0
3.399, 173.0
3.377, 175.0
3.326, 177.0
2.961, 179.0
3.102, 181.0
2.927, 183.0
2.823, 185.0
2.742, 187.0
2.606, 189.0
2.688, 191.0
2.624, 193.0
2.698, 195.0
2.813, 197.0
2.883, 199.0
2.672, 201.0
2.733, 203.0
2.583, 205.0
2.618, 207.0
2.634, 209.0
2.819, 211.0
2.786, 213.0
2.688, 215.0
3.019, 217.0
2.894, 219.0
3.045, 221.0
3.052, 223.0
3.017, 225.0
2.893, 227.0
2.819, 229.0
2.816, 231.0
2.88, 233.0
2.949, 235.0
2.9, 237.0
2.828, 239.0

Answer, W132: 2.84 N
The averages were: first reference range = 3.87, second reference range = 2.72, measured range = 3.26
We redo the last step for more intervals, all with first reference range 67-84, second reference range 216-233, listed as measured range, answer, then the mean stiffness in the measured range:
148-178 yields 1.62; 3.17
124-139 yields 1.32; 3.26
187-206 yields 2.60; 2.7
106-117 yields 0.34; 3.59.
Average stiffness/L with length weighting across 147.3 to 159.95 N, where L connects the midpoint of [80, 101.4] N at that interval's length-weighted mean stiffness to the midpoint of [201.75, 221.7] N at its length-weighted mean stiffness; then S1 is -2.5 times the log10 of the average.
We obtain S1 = 0.11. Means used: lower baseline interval 3.9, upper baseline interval 2.78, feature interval 3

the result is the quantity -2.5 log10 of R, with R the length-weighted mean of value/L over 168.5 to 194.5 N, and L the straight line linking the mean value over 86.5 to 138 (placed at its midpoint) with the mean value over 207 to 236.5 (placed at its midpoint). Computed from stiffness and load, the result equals 0.05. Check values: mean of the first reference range 3.61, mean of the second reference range 2.87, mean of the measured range 3.01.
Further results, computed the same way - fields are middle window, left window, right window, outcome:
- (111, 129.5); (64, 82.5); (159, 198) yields 0.002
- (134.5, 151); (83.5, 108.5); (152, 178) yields 0.149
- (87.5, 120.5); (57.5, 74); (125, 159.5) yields -0.073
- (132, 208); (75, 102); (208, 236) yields 0.102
